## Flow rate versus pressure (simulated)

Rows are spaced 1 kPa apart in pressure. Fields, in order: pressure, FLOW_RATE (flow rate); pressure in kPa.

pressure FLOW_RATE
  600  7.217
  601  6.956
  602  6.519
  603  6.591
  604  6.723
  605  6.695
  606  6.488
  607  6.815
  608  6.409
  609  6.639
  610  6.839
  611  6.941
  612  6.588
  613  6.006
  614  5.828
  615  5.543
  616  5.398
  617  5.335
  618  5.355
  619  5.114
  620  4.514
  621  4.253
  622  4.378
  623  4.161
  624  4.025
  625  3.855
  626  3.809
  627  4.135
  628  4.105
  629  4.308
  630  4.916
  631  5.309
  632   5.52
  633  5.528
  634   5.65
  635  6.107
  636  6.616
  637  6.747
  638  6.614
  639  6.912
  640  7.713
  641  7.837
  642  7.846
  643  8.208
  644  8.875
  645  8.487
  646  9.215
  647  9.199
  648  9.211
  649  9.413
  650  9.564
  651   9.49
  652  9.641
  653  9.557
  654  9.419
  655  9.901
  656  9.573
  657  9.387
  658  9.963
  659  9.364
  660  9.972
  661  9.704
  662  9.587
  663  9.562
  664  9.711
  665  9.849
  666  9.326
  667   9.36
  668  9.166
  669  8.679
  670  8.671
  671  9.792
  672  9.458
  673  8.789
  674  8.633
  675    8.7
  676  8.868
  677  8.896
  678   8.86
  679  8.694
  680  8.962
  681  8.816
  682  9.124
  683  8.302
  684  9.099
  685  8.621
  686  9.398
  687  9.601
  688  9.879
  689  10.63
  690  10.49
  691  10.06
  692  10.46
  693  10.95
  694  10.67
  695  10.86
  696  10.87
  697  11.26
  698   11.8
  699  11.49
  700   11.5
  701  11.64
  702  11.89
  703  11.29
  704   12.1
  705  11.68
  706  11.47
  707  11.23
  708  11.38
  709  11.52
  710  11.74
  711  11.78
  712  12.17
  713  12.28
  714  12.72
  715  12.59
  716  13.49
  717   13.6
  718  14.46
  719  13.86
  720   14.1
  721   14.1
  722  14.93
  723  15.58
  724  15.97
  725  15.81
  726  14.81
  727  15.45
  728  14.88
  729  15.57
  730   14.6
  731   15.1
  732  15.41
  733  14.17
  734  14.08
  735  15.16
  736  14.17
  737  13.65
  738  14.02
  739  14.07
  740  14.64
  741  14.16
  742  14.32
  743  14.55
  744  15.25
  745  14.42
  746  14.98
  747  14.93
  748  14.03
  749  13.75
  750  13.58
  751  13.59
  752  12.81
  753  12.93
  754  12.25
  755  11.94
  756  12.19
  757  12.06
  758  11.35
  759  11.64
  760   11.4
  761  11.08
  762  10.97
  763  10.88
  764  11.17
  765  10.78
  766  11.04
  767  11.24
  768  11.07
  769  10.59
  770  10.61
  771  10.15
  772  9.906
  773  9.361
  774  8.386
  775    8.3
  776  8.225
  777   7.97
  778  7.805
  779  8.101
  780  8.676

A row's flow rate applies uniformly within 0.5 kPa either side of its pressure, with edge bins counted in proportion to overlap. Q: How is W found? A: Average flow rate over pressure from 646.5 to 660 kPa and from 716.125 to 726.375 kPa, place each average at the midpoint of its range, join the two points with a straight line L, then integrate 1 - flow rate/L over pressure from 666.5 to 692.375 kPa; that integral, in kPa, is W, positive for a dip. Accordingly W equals 5.1 kPa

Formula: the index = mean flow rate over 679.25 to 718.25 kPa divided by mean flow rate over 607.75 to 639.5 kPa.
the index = 2.0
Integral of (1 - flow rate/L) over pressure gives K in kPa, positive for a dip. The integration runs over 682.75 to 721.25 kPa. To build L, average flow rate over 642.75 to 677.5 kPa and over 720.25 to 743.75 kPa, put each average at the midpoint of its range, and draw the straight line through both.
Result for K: 3.23 kPa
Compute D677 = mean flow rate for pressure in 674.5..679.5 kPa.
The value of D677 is 8.8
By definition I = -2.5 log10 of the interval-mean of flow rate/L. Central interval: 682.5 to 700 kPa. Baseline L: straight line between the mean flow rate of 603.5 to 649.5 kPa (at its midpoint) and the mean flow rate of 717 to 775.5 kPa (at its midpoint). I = -0.04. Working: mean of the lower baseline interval 6.22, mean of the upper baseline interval 13.1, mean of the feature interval 10.3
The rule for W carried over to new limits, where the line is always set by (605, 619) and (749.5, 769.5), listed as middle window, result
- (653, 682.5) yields -3.7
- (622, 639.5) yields 4.4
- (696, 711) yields -3.0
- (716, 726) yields -4.3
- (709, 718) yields -2.3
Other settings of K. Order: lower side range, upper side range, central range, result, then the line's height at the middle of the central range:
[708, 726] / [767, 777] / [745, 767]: -3.2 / 10.8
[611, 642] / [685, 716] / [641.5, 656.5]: -4.0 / 7.22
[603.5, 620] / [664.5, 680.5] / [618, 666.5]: 2.0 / 7.59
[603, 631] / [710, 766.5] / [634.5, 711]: -4.4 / 9.14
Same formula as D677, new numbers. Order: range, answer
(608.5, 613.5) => 6.6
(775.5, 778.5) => 8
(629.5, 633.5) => 5.32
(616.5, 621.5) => 4.91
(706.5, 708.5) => 11.3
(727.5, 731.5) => 15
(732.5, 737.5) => 14.2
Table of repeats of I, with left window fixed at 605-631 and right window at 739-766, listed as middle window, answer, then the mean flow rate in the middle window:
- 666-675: -0.101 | 9.06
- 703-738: -0.225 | 13.7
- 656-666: -0.242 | 9.65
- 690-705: -0.145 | 11.2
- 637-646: -0.180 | 7.83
